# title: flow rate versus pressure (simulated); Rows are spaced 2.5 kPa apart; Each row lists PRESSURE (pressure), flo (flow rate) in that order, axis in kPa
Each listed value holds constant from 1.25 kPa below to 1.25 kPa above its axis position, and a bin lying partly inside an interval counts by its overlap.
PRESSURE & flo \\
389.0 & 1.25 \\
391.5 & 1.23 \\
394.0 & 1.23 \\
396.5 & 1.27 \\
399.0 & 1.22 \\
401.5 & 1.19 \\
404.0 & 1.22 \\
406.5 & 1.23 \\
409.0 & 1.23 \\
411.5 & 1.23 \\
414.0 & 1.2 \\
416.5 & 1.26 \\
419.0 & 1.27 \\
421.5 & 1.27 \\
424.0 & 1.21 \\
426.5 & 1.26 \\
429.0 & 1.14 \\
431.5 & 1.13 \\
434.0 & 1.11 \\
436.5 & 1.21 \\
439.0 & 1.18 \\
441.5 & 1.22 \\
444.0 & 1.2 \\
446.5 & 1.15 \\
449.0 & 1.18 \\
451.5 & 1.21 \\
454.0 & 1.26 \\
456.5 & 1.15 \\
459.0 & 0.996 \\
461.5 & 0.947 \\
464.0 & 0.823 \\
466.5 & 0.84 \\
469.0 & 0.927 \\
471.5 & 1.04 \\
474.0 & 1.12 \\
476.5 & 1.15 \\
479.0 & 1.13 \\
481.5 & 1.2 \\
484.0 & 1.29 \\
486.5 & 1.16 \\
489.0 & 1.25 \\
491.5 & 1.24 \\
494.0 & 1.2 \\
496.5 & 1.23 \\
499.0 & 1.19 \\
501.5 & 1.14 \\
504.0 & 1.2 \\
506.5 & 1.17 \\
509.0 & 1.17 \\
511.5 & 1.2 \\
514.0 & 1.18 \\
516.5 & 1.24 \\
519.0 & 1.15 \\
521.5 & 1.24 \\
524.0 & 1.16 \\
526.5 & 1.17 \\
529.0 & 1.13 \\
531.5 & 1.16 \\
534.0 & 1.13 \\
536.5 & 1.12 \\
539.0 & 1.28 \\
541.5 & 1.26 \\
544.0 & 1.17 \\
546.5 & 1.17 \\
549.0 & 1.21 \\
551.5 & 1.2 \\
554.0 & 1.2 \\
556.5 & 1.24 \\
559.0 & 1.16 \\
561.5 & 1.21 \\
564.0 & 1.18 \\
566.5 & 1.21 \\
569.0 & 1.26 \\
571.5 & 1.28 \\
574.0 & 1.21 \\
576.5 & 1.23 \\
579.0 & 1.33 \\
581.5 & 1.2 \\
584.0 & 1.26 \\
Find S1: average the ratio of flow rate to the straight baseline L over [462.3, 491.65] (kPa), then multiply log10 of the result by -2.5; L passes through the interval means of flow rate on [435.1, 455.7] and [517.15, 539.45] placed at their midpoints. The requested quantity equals 0.09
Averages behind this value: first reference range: 1.2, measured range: 1.09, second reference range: 1.17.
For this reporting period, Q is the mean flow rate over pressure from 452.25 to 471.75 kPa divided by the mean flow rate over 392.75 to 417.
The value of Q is 0.8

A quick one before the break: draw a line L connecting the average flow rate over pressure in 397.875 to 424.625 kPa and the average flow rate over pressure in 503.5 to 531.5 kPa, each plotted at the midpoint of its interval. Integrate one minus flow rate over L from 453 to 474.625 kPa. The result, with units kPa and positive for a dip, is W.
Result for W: 3.6 kPa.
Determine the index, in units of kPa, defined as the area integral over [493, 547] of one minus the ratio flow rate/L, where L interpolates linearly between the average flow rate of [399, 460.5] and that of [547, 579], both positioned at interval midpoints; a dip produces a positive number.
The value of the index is 1.2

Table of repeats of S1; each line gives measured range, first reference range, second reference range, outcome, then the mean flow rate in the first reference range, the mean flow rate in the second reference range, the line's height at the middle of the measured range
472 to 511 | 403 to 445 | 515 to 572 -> 0.01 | 1.21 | 1.2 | 1.2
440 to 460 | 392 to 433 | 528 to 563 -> 0.04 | 1.22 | 1.19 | 1.21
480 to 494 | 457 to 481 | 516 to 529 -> -0.15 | 1.01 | 1.18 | 1.07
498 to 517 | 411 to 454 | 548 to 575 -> 0.02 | 1.2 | 1.21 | 1.21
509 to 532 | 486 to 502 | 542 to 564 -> 0.02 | 1.21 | 1.2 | 1.2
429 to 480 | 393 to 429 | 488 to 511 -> 0.11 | 1.23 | 1.2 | 1.22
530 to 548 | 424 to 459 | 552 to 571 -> 0.02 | 1.18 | 1.21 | 1.21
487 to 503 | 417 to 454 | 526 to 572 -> -0.01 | 1.2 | 1.2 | 1.2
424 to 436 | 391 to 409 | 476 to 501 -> 0.05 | 1.23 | 1.2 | 1.22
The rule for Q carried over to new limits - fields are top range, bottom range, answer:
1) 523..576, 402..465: 1.02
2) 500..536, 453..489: 1.09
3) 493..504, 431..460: 1.02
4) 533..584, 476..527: 1.02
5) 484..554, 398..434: 0.98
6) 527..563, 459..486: 1.13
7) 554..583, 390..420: 1.00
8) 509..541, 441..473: 1.10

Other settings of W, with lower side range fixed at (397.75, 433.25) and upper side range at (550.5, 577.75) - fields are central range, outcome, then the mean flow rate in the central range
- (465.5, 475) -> 1.8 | 0.982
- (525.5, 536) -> 0.6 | 1.15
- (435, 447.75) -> 0.3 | 1.19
